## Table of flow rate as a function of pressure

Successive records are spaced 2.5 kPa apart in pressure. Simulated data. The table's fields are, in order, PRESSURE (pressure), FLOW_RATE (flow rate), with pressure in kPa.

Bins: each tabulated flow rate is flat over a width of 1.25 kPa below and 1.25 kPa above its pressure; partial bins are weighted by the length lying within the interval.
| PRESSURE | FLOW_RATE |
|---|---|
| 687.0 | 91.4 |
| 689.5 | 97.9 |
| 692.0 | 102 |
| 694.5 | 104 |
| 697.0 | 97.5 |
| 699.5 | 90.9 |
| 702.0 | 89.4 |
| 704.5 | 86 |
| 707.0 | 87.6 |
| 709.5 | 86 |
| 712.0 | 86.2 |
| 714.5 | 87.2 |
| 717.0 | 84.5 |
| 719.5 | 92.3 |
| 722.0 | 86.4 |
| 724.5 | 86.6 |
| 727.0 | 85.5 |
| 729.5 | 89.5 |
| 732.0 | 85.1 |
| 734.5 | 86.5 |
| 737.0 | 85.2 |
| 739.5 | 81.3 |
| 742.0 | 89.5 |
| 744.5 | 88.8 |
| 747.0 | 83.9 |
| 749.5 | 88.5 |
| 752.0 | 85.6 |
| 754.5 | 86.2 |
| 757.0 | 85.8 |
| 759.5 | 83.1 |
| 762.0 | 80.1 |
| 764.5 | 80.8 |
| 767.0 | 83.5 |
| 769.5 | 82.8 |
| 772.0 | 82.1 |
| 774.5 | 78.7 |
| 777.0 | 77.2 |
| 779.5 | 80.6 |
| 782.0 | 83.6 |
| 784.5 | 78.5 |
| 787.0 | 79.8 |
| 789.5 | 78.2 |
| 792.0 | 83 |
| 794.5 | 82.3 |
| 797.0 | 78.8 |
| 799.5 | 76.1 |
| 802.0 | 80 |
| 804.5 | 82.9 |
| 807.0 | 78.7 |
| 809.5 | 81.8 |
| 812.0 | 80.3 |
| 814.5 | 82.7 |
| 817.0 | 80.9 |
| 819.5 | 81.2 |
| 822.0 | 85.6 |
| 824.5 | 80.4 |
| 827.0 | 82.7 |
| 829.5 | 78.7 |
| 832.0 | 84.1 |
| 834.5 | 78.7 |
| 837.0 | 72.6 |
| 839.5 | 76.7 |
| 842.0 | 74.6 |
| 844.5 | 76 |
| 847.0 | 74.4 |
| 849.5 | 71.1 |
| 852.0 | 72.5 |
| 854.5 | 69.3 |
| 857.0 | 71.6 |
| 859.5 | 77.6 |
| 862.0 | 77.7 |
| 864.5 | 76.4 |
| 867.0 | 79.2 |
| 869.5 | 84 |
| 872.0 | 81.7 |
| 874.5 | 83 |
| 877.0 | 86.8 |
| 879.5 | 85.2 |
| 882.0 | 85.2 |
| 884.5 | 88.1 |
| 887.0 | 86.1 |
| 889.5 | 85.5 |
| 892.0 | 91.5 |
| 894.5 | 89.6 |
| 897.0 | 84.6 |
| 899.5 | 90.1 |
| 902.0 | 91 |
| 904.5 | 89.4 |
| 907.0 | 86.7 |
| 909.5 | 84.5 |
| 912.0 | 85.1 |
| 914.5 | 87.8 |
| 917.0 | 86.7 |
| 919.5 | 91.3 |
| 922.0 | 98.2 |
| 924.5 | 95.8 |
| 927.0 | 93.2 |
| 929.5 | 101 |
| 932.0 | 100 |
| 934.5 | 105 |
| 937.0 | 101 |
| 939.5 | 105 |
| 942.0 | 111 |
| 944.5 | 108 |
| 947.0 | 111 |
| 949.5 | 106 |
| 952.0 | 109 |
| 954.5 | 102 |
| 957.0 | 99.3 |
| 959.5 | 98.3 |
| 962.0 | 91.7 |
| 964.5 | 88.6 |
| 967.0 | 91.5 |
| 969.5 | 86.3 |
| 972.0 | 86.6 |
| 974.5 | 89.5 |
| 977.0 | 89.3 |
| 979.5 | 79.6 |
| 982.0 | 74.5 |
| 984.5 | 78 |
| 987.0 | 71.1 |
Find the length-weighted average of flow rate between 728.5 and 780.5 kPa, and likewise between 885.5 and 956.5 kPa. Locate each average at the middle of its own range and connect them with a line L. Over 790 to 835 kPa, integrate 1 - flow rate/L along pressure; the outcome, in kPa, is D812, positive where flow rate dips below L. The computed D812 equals 3.6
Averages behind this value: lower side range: 84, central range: 81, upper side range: 95.6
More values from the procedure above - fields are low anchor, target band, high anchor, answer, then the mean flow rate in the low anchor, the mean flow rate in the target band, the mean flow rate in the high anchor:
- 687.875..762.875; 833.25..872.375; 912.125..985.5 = 7.01 kPa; 88.4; 75.8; 95.3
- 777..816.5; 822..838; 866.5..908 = 0.48 kPa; 80.4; 80.1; 86.5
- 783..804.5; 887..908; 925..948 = 1.87 kPa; 79.8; 88.4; 104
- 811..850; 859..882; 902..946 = 1.22 kPa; 78.9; 81.6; 95.8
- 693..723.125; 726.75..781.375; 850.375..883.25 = 1.74 kPa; 89.9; 84.1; 79.2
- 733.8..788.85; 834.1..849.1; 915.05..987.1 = 2.24 kPa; 83.2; 75.1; 95.1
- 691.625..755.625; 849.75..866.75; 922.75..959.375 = 4.05 kPa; 88.4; 74.3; 103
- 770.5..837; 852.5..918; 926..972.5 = 5.45 kPa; 80.5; 83.9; 100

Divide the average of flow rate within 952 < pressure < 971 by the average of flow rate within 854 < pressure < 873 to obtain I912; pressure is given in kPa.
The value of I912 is 1.22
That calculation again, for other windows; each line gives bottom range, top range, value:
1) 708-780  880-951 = 1.11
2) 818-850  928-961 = 1.33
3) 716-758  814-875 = 0.90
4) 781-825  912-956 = 1.24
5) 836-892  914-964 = 1.26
